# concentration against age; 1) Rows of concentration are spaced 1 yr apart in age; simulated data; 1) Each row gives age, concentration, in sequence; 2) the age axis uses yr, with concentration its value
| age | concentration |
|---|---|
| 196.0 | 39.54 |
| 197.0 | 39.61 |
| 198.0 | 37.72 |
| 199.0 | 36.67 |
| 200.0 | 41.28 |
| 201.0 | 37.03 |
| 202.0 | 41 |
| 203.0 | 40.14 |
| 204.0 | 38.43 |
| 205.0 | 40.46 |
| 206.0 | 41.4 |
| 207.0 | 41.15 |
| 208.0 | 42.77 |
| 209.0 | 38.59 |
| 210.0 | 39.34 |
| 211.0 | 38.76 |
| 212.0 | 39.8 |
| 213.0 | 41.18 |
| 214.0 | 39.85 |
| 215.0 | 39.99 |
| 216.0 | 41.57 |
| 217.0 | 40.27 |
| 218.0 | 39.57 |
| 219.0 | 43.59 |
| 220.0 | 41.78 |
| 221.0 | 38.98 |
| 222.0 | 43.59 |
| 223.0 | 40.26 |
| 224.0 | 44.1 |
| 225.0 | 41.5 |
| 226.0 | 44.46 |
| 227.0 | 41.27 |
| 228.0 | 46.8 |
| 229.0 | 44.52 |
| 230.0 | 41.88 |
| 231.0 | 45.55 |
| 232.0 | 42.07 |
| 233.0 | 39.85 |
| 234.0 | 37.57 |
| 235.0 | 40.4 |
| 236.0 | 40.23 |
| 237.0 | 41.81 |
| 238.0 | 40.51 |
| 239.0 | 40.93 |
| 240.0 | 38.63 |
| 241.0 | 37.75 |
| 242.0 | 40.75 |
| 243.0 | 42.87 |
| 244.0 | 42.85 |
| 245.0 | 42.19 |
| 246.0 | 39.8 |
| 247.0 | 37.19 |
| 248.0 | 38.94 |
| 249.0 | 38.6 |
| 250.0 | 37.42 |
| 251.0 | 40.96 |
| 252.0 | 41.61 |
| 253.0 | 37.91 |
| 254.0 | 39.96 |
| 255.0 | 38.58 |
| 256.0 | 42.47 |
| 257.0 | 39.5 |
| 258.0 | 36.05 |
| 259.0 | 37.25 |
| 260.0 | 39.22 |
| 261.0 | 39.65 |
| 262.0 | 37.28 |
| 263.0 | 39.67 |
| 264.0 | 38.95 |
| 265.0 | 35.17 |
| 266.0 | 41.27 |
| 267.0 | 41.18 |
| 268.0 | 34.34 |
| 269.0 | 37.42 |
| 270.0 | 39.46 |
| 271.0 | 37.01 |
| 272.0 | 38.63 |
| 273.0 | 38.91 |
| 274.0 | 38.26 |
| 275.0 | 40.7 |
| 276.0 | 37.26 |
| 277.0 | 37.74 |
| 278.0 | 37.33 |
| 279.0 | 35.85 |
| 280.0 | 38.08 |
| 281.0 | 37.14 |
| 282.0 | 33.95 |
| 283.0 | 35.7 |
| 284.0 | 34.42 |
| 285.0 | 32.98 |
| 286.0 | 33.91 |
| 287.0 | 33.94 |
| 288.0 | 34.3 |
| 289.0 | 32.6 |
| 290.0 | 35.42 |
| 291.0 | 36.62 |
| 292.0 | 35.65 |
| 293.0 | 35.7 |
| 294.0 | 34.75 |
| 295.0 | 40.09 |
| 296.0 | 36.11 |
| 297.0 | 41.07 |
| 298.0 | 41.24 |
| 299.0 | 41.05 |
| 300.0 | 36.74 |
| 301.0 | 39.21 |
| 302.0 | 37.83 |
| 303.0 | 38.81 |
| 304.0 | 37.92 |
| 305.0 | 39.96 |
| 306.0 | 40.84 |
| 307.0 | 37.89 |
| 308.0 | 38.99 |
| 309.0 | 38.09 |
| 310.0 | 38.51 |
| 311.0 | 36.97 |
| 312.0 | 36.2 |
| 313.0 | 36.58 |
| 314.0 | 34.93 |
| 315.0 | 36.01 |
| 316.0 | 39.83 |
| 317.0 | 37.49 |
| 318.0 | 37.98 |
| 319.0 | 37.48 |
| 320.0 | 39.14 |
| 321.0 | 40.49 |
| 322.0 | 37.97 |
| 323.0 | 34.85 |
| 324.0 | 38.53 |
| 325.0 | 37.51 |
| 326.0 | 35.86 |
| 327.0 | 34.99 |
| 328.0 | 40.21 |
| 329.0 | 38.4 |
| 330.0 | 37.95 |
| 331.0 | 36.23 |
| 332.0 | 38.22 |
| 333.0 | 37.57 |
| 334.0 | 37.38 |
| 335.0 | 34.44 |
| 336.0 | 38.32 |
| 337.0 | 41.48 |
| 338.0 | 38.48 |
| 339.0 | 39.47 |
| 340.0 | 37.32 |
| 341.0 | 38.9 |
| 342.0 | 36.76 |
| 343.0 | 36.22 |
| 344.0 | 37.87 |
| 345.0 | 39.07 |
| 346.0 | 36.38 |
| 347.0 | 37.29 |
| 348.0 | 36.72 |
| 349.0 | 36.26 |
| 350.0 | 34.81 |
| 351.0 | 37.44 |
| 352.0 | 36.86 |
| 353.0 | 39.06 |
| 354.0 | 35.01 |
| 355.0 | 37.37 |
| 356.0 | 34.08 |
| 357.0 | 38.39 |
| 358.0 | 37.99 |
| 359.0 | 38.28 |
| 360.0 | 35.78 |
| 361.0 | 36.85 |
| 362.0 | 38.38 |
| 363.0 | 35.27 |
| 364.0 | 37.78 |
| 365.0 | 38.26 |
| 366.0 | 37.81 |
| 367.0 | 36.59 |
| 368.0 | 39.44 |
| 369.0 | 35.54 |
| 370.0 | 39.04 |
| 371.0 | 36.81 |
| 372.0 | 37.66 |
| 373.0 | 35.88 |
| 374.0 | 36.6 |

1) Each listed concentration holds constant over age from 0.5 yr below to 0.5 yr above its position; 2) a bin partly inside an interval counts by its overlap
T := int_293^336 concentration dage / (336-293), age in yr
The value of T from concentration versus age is 37.9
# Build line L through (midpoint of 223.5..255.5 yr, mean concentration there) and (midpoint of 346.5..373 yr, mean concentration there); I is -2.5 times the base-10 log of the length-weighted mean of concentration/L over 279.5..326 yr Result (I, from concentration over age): 0.05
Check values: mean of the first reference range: 40.9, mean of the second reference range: 37.1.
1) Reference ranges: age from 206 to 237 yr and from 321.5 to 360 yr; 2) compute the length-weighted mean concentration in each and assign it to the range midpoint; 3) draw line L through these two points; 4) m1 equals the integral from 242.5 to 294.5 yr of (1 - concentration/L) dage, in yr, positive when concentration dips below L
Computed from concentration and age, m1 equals 2.7 yr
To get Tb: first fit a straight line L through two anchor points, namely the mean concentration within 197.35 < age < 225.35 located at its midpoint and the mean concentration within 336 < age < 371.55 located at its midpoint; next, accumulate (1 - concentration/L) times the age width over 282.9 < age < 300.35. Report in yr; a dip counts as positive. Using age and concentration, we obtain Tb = 1.1 yr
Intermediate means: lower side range 40.4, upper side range 37.4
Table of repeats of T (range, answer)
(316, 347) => 37.8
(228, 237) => 41.8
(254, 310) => 37.7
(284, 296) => 35.1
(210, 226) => 41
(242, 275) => 39.1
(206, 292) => 39.3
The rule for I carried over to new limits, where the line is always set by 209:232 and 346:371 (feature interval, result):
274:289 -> 0.11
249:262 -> 0.04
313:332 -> 0.02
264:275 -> 0.05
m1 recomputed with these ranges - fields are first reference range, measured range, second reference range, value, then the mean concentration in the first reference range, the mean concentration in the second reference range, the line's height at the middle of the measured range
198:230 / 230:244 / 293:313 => -0.18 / 40.9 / 38.4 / 40.3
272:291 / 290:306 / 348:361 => -0.85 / 36.1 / 36.8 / 36.3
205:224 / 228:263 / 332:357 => -0.19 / 40.8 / 37.3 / 39.9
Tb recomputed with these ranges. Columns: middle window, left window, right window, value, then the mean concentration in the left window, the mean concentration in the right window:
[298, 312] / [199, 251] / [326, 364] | -0.1 yr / 40.8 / 37.3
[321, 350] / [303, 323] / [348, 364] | -0.1 yr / 38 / 36.8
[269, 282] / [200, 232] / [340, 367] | 0.5 yr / 41.3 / 37.1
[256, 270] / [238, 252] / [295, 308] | 0.5 yr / 40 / 39.1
